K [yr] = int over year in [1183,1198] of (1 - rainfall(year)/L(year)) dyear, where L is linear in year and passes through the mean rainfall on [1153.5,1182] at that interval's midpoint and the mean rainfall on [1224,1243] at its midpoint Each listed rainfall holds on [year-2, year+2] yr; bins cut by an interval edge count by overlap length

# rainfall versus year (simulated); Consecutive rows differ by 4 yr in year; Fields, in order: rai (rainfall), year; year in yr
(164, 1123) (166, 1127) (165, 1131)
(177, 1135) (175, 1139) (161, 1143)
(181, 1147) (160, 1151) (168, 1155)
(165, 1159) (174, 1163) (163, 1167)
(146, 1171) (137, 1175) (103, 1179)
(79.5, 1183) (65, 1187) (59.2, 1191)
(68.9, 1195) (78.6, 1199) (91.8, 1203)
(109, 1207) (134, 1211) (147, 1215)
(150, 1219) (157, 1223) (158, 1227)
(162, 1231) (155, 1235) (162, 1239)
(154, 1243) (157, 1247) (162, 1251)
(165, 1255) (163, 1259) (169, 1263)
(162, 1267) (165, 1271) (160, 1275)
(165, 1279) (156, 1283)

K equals 8.3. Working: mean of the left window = 148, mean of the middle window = 67.3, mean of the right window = 159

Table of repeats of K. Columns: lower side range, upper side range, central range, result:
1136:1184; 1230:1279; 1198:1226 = 5.5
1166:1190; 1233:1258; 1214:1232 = -1.4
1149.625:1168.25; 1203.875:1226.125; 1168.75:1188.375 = 6.1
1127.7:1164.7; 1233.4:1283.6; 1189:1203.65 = 8.2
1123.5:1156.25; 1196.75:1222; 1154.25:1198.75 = 8.5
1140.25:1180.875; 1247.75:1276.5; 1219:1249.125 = 0.8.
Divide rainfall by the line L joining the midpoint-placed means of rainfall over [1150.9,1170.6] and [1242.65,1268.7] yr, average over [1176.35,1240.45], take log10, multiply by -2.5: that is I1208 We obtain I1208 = 0.36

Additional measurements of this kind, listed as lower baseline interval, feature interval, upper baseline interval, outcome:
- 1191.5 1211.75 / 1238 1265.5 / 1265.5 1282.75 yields -0.16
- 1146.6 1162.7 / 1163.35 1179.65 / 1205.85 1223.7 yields 0.12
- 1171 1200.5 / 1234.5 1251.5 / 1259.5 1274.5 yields -0.12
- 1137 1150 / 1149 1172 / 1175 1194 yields -0.22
